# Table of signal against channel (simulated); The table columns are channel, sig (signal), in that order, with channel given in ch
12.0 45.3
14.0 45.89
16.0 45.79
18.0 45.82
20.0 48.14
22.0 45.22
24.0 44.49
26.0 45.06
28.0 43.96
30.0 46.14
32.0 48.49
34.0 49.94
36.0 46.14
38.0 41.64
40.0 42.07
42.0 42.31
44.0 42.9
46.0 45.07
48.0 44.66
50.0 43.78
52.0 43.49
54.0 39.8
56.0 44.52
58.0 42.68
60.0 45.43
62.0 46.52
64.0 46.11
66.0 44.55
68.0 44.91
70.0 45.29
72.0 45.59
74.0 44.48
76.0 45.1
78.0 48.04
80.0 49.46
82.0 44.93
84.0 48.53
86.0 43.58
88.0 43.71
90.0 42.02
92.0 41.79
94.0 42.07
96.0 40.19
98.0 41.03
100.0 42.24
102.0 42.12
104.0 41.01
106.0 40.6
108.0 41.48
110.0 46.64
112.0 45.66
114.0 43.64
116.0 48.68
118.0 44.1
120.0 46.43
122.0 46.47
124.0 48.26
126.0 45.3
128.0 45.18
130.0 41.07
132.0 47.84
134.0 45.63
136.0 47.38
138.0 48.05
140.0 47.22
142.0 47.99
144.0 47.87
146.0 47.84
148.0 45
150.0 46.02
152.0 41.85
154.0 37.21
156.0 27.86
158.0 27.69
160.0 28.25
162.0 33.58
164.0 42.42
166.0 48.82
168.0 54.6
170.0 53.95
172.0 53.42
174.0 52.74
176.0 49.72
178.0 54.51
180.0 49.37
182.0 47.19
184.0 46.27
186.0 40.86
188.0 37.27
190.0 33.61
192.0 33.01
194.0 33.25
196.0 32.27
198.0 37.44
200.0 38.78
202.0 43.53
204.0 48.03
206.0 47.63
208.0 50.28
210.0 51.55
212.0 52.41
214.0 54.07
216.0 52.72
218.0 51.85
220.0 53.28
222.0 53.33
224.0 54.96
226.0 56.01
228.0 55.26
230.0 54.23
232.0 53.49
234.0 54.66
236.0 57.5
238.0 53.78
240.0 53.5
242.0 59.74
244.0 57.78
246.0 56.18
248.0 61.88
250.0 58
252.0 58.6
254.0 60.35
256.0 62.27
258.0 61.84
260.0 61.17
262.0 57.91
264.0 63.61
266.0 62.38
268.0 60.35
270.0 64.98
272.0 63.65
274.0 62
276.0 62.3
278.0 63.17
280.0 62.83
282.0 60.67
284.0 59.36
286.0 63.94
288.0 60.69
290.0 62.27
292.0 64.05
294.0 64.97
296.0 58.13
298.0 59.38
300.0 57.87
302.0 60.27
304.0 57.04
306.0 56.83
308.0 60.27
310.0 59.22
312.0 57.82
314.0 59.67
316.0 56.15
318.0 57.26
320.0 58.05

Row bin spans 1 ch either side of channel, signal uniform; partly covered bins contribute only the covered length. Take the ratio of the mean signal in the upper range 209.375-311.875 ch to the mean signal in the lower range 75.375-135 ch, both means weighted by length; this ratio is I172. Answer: 1.3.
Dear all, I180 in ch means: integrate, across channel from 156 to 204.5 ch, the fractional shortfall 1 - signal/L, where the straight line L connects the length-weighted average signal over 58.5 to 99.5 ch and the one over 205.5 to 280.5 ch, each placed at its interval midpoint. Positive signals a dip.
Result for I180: 9.5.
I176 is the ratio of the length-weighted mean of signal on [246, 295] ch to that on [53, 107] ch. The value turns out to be 1.40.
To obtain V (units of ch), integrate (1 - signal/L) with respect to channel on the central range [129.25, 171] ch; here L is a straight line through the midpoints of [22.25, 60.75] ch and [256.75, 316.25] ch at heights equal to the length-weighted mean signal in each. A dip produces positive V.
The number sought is 6.8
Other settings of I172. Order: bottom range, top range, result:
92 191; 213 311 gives 1.33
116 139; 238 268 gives 1.29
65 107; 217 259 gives 1.29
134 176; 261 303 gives 1.40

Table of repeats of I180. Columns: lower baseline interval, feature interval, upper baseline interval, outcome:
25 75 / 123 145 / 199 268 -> 1.3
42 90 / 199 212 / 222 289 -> 2.0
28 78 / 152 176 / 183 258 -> 3.1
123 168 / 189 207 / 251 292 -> 4.3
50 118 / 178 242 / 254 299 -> 8.9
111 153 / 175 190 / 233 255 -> 1.6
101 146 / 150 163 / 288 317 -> 3.9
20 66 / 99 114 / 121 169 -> 0.3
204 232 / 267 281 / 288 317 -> -1.3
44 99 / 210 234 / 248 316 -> 1.0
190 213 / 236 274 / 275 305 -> -4.4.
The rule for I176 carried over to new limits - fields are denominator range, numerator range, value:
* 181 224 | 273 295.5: 1.39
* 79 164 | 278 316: 1.40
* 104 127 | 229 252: 1.26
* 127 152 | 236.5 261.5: 1.27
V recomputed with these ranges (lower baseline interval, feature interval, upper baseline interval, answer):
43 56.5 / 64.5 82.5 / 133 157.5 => -0.96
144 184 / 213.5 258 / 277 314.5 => -2.53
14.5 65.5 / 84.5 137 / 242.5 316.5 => 5.76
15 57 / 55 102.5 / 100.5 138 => 0.46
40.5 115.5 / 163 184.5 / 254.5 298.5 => 0.92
